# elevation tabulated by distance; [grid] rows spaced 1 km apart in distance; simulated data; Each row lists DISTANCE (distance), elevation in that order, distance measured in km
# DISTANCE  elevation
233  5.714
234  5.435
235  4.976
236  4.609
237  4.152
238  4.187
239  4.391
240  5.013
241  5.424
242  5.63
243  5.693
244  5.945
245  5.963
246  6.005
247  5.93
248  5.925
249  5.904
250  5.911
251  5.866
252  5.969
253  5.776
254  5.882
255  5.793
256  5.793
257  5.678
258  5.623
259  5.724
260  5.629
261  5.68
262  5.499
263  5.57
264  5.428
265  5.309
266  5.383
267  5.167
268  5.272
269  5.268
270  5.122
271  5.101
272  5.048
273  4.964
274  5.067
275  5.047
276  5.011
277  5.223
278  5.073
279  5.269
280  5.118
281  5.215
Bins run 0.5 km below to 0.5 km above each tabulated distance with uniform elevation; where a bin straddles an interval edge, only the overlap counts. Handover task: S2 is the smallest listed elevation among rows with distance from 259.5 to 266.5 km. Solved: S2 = 5.309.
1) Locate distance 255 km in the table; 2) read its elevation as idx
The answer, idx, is 5.793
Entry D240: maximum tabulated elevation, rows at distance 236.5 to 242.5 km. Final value 5.63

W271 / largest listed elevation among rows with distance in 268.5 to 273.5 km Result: 5.268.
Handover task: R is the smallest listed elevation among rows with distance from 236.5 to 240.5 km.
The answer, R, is 4.152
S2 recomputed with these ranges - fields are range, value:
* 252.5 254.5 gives 5.776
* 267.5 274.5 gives 4.964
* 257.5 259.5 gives 5.623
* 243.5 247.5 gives 5.93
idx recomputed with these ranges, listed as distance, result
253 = 5.776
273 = 4.964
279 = 5.269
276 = 5.011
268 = 5.272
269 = 5.268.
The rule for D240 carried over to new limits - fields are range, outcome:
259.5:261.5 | 5.68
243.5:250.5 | 6.005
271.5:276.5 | 5.067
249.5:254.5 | 5.969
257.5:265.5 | 5.724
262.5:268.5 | 5.57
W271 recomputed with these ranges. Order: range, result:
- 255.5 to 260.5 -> 5.793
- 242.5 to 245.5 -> 5.963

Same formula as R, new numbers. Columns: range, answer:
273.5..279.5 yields 5.011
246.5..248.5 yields 5.925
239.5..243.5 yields 5.013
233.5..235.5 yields 4.976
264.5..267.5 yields 5.167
